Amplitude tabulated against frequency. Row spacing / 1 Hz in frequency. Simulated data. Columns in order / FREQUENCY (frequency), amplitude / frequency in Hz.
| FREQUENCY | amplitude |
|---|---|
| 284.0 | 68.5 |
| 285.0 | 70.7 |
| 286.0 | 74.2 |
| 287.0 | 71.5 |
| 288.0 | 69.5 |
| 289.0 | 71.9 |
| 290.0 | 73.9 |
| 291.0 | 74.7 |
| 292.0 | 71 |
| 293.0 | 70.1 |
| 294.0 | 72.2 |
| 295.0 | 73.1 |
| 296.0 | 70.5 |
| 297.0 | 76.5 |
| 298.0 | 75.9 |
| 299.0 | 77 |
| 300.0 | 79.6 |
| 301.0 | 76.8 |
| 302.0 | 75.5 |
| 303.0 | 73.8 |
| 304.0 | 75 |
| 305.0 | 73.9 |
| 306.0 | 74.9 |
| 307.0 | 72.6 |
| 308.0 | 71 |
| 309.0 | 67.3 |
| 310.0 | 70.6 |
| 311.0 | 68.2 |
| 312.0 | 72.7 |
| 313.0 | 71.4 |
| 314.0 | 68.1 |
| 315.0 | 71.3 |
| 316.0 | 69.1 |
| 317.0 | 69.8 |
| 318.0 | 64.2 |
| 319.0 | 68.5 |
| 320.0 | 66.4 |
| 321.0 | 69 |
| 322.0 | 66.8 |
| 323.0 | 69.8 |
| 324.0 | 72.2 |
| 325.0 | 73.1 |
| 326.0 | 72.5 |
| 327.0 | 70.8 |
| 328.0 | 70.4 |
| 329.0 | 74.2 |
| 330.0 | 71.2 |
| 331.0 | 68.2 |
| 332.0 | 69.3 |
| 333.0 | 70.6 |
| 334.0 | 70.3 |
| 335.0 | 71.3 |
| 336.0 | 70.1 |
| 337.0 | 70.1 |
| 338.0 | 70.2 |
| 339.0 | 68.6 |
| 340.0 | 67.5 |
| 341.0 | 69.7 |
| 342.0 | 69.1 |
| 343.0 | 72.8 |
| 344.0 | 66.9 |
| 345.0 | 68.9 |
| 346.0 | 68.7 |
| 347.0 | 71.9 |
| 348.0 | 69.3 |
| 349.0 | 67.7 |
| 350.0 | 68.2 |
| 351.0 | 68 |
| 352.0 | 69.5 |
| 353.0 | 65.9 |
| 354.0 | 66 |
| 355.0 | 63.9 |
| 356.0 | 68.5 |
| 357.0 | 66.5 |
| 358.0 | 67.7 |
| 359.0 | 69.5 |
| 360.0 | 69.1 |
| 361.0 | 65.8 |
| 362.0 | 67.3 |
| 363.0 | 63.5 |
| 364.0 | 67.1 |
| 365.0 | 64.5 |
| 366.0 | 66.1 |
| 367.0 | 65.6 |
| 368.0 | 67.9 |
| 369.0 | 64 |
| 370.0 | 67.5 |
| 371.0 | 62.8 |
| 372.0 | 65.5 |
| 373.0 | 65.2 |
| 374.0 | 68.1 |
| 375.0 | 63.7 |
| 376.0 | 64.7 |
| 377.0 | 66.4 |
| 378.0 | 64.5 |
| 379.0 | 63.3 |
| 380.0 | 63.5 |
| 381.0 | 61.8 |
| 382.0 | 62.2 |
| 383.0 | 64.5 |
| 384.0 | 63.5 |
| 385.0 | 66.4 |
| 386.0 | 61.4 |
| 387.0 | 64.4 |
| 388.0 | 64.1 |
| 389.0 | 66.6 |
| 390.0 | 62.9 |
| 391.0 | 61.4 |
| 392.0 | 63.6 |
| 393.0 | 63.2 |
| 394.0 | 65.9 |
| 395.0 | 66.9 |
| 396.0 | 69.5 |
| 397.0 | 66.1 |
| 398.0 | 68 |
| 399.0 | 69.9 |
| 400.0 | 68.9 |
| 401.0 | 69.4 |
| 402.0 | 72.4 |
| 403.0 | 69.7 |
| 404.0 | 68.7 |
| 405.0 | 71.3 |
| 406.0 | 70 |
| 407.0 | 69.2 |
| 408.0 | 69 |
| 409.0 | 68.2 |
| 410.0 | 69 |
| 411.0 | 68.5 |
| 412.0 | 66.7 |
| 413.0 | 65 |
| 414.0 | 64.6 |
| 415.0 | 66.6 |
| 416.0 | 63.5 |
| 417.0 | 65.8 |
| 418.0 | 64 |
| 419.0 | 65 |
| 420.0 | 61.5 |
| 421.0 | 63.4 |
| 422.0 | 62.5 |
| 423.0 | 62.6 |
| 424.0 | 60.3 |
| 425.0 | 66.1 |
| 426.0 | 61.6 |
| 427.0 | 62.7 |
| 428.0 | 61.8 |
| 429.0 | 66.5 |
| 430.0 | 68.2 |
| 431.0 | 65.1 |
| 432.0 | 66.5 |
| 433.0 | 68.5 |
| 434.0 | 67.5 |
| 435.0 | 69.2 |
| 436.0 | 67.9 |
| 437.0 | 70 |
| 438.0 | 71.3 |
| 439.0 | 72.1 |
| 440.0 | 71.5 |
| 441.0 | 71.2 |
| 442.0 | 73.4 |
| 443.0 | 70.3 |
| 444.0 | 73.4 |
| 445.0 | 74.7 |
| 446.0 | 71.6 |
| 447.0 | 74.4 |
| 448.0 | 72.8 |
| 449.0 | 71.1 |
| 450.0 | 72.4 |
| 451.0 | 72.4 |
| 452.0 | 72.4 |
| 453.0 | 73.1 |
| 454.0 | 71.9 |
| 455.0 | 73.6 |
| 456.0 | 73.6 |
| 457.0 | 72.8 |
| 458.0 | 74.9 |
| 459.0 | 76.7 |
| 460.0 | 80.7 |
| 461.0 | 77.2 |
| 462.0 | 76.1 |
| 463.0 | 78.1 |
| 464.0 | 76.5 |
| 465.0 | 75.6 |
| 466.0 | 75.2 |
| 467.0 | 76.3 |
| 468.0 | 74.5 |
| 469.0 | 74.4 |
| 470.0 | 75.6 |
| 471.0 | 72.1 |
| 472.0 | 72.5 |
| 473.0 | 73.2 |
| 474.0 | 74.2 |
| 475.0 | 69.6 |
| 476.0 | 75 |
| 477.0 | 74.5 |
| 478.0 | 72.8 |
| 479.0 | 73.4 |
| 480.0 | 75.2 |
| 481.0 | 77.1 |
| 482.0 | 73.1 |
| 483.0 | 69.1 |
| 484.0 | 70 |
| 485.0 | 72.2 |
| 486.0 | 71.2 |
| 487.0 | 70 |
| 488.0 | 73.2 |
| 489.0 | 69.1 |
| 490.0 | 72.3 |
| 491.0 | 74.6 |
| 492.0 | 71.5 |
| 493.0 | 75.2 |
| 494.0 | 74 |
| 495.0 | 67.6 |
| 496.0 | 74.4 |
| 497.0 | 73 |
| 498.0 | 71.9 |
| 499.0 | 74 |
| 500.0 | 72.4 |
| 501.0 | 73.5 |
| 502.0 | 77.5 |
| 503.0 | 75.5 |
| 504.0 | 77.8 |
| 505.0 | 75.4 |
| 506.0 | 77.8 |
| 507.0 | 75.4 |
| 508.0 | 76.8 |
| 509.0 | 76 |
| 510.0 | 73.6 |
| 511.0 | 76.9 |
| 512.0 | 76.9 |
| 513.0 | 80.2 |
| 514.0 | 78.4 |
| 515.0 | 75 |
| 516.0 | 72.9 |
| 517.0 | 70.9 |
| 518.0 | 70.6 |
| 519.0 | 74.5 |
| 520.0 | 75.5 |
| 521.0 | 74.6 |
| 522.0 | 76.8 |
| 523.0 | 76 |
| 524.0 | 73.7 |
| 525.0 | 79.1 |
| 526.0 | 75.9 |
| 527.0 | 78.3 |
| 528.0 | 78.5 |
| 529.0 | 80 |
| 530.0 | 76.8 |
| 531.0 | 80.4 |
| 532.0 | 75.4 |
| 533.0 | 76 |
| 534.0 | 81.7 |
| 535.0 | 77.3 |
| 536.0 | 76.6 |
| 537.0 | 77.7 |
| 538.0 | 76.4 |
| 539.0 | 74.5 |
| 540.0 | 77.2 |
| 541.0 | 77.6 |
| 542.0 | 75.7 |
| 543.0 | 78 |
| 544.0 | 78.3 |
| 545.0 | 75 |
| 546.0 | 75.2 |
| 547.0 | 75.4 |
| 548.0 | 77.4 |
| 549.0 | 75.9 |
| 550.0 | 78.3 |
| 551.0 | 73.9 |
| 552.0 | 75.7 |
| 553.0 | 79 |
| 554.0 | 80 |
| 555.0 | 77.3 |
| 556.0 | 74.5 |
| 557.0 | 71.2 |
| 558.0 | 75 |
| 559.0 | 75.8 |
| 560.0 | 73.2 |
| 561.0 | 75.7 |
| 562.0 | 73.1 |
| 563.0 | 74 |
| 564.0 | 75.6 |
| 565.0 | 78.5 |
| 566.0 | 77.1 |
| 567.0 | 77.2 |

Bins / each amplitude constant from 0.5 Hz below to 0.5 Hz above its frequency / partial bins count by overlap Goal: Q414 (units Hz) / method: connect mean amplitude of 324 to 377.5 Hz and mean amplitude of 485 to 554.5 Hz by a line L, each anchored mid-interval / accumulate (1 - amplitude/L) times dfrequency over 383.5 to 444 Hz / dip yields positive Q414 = 3.6 Hz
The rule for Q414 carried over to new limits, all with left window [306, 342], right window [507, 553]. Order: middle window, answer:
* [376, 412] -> 2.9 Hz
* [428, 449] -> 1.0 Hz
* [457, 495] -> 0.4 Hz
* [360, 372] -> 0.9 Hz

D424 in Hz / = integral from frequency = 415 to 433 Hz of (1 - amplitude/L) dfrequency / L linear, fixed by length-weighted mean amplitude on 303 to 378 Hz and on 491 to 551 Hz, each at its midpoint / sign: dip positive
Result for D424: 2.0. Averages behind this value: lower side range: 68.7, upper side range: 75.8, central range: 64.1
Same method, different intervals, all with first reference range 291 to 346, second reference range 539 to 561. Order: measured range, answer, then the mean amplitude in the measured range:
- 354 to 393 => 3.9 Hz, 65.1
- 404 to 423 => 1.8 Hz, 66.3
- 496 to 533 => -0.2 Hz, 75.8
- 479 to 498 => 0.6 Hz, 72.4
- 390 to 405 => 1.1 Hz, 67.4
